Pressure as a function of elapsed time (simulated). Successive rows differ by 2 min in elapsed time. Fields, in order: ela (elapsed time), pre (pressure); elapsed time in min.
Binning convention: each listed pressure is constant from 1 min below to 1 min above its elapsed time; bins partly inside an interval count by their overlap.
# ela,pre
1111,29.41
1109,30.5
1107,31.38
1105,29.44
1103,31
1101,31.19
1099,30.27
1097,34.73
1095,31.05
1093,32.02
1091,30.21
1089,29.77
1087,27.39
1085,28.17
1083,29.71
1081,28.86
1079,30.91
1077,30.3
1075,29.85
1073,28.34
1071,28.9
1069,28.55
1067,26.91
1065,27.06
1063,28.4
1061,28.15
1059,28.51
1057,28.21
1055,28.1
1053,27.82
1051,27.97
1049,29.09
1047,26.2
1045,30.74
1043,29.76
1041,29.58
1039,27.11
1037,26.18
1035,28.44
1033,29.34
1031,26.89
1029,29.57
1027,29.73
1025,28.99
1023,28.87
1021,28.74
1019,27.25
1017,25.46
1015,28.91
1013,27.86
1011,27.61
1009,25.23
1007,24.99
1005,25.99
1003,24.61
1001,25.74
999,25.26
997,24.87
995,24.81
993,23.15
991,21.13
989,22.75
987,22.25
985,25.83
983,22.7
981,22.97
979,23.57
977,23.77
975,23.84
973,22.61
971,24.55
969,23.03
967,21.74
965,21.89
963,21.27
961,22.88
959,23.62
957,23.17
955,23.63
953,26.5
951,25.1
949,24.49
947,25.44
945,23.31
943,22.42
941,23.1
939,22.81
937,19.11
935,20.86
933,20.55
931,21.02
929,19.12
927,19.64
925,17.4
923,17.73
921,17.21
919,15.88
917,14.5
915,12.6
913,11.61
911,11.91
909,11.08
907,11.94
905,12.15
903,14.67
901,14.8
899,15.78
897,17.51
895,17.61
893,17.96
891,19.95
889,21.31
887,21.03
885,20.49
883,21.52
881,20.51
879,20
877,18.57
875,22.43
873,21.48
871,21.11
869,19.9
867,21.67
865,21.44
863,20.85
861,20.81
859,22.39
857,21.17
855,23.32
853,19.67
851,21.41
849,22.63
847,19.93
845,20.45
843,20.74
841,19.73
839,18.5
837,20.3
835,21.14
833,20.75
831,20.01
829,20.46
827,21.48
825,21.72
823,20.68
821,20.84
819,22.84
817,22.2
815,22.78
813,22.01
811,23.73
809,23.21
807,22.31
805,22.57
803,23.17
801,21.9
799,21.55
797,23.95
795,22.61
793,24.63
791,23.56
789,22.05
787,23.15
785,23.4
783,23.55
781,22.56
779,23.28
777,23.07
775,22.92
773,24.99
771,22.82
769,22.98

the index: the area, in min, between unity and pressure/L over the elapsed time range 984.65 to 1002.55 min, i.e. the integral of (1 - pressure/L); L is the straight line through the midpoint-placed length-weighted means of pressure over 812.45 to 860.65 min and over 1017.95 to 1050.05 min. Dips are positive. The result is 2.0 min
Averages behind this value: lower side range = 21.1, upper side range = 28.5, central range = 23.9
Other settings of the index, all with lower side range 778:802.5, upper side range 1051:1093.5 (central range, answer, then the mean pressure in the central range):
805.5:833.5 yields 2.1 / 21.8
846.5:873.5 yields 3.5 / 21.3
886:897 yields 2.5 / 19.4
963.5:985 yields 2.9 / 23.2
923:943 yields 4.3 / 20.4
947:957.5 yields 0.6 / 24.7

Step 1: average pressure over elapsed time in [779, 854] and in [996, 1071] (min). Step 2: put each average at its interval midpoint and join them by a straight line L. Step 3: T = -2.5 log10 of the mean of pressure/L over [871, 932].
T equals 0.35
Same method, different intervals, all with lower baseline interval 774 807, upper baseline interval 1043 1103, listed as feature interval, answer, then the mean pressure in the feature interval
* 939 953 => 0.10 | 24.1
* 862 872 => 0.18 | 21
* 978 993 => 0.18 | 23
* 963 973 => 0.19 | 22.6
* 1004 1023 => 0.04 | 27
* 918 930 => 0.41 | 17.8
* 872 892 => 0.20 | 20.7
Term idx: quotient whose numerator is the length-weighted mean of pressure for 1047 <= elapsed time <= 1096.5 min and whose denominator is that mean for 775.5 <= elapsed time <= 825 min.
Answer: 1.27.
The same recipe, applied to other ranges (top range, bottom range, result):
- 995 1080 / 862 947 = 1.50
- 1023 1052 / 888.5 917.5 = 1.91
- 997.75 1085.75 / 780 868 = 1.28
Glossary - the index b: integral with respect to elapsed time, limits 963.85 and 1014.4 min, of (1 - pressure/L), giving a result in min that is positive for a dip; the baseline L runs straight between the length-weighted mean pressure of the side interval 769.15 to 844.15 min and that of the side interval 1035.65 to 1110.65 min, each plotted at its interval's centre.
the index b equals 5.4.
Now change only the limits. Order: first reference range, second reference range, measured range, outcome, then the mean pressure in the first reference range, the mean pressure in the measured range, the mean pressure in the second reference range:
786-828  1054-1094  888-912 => 8.9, 22.5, 15.6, 28.9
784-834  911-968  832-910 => 7.4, 22.3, 19.5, 20.5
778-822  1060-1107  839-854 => 2.1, 22.8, 20.5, 29.7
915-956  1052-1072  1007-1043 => -2.8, 20.8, 28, 28.1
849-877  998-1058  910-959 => 8.4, 21.3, 20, 27.7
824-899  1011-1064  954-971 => 1.5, 20.5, 22.8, 28.3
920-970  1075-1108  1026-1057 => -1.1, 21.9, 28.4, 30.4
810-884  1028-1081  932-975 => 3.3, 21.1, 23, 28.5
